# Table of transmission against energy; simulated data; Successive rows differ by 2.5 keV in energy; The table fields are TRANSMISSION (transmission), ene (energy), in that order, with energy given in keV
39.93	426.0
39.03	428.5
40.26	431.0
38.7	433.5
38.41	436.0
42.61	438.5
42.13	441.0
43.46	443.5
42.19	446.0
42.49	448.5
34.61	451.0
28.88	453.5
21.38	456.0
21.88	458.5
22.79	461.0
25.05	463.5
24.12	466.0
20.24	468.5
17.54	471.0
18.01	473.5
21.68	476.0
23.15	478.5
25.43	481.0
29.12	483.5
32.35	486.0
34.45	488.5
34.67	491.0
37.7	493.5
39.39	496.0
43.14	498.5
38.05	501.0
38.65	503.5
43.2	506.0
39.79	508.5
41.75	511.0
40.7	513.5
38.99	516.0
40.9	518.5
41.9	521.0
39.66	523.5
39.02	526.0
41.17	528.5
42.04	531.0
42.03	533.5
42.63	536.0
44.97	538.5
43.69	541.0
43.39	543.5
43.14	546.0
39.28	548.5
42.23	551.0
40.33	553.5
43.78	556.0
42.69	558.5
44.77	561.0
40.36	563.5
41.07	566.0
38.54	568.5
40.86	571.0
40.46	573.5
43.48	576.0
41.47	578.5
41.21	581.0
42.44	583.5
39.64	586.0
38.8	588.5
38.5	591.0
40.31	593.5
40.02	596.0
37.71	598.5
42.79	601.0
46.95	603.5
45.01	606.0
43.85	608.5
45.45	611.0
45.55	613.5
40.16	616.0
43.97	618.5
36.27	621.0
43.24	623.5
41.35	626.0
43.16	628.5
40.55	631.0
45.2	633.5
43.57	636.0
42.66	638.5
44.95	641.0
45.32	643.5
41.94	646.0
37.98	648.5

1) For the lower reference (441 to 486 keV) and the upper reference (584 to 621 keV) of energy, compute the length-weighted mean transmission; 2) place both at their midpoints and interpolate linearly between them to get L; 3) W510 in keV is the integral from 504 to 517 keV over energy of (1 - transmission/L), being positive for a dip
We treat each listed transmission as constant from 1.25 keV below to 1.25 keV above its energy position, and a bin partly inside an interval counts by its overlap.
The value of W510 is -3.3 keV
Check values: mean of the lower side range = 27.7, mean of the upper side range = 41.9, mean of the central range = 40.8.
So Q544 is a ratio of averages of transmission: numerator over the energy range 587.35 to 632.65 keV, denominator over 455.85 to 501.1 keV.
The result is 1.5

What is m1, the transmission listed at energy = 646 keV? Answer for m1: 41.94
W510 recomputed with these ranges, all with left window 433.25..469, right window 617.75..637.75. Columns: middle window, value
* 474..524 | -0.8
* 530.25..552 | -3.0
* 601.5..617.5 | -1.3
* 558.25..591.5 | -1.5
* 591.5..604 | -0.2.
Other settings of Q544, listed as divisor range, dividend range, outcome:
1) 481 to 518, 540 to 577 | 1.11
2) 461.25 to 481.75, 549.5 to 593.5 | 1.88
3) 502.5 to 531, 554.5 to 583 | 1.03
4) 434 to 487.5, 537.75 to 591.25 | 1.41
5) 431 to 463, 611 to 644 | 1.23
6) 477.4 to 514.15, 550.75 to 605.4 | 1.15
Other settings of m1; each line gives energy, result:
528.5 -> 41.17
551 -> 42.23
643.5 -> 45.32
